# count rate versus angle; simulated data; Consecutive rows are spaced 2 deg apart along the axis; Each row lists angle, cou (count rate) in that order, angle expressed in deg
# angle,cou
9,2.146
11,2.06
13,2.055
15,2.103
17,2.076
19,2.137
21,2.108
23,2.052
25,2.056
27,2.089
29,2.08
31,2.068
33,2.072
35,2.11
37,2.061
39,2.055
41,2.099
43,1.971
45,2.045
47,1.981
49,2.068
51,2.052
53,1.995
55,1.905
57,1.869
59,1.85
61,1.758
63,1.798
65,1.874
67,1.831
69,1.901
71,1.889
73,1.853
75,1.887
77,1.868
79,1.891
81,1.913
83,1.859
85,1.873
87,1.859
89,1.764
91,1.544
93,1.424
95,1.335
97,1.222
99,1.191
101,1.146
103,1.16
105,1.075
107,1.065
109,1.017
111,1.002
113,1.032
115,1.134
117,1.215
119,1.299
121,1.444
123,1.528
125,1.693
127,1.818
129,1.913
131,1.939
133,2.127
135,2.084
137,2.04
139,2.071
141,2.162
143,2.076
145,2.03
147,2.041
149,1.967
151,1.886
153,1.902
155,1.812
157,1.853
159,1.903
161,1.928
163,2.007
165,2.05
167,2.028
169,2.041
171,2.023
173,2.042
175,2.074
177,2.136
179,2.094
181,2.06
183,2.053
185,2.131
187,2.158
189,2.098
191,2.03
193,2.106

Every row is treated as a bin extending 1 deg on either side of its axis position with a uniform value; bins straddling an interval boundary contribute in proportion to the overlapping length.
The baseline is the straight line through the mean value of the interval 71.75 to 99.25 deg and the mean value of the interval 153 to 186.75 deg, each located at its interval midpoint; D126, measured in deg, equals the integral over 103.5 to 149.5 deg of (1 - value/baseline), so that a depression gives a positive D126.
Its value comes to 5.61 deg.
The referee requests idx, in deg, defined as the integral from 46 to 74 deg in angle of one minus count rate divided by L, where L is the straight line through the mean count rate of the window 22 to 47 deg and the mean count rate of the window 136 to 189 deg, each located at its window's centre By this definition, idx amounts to 2.06 deg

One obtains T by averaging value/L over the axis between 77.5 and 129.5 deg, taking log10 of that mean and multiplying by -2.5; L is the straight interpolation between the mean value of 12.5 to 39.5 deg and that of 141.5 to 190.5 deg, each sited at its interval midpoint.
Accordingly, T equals 0.38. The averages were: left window 2.08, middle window 1.44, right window 2.02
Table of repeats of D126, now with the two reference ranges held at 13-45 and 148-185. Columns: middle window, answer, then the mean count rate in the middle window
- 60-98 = 5.41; 1.75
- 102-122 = 8.71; 1.14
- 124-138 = 0.49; 1.94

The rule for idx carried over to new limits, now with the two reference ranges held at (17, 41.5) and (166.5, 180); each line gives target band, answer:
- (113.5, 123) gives 3.59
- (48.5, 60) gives 0.70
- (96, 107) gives 4.90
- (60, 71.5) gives 1.31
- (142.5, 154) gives 0.49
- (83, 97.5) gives 3.27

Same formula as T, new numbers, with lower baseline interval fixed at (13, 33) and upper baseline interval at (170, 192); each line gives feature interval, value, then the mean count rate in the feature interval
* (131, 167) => 0.05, 2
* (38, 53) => 0.02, 2.04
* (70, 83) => 0.11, 1.88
